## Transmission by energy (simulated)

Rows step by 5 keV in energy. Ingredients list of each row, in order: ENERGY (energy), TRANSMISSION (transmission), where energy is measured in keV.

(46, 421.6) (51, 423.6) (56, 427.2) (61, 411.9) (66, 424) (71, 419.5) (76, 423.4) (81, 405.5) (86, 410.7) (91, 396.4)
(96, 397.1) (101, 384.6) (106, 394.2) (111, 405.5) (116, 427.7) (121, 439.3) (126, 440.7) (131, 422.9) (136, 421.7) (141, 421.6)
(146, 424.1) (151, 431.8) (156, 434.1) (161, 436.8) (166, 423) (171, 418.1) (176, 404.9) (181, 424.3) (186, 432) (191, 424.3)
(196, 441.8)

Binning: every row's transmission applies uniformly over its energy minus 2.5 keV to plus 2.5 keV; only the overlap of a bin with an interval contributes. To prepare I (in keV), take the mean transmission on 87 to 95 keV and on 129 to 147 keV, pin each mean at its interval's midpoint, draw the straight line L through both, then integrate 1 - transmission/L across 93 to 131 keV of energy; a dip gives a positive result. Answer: -0.3 keV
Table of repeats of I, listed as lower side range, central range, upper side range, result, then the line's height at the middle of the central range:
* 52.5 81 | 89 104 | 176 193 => 1.0 keV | 421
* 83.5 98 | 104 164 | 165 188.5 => -2.1 keV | 411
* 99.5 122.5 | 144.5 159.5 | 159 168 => -0.2 keV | 426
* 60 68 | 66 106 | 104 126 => 1.3 keV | 419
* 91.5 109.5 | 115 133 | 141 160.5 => -1.0 keV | 410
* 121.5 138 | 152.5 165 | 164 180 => -0.4 keV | 420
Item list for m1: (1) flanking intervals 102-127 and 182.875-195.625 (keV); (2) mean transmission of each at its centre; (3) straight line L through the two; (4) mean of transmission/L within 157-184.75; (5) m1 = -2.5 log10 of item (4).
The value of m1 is 0.012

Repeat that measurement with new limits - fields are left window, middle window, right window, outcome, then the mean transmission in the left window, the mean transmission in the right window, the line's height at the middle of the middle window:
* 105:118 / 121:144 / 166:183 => -0.041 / 410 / 417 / 412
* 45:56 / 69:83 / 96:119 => -0.005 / 424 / 403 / 415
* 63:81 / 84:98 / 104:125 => 0.048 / 420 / 419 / 419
